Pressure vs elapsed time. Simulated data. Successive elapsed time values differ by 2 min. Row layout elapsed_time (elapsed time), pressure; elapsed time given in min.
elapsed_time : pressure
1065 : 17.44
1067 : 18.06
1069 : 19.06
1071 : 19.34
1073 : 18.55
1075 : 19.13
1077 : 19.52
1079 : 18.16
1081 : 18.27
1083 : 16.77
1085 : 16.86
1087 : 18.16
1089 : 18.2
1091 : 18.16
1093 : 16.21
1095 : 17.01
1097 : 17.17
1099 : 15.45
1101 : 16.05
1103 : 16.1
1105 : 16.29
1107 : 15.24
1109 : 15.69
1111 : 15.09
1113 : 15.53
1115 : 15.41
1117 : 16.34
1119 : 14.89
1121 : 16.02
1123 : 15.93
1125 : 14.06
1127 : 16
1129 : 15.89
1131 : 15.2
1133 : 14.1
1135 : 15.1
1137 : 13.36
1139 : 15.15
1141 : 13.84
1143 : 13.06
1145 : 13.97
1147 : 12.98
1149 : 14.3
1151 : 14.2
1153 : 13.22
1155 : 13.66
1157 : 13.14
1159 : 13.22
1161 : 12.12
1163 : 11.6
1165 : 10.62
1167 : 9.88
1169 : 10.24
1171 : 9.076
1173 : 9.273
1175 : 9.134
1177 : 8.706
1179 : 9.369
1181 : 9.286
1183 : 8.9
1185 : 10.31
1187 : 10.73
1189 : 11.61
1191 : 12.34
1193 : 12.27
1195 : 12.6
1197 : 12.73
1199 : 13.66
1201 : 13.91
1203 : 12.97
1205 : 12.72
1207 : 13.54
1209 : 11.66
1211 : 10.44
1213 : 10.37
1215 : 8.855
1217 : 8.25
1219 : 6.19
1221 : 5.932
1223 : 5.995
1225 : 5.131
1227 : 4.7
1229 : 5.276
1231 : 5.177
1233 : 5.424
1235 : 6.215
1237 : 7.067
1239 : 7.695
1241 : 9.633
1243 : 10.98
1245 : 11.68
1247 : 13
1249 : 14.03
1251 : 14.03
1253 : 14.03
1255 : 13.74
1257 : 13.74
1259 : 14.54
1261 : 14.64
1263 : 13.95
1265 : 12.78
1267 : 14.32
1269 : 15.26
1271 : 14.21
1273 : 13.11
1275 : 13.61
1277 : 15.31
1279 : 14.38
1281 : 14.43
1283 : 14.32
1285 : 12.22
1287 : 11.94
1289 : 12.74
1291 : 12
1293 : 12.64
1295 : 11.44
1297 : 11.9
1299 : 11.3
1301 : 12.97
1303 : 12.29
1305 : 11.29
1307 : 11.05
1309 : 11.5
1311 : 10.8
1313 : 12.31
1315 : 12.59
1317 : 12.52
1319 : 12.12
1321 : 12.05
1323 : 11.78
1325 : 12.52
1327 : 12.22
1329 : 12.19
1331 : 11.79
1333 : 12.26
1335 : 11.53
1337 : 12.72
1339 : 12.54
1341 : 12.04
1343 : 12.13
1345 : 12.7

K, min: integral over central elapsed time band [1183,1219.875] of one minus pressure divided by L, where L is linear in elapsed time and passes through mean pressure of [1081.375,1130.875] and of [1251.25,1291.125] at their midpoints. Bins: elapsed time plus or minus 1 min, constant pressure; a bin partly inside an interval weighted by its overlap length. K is 8.65 min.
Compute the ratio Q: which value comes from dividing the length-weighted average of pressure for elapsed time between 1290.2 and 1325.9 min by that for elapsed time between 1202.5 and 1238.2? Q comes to 1.49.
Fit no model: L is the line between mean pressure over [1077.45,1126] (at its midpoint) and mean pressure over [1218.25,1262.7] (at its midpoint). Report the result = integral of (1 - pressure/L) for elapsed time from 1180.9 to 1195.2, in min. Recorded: 1.3 min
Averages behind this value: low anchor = 16.4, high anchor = 9.58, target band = 11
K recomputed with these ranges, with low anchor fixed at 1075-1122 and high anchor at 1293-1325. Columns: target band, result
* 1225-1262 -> 8.7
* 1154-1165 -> 2.0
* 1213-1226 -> 6.5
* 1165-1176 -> 4.0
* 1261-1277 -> -1.5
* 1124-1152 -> 2.5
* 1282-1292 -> -0.2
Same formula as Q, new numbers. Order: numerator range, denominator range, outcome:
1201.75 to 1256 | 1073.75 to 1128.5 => 0.57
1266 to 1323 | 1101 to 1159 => 0.86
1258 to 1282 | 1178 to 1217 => 1.25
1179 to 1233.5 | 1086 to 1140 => 0.61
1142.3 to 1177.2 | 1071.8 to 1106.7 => 0.68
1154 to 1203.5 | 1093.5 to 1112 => 0.70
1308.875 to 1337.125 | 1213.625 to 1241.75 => 1.84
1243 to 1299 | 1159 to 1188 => 1.33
